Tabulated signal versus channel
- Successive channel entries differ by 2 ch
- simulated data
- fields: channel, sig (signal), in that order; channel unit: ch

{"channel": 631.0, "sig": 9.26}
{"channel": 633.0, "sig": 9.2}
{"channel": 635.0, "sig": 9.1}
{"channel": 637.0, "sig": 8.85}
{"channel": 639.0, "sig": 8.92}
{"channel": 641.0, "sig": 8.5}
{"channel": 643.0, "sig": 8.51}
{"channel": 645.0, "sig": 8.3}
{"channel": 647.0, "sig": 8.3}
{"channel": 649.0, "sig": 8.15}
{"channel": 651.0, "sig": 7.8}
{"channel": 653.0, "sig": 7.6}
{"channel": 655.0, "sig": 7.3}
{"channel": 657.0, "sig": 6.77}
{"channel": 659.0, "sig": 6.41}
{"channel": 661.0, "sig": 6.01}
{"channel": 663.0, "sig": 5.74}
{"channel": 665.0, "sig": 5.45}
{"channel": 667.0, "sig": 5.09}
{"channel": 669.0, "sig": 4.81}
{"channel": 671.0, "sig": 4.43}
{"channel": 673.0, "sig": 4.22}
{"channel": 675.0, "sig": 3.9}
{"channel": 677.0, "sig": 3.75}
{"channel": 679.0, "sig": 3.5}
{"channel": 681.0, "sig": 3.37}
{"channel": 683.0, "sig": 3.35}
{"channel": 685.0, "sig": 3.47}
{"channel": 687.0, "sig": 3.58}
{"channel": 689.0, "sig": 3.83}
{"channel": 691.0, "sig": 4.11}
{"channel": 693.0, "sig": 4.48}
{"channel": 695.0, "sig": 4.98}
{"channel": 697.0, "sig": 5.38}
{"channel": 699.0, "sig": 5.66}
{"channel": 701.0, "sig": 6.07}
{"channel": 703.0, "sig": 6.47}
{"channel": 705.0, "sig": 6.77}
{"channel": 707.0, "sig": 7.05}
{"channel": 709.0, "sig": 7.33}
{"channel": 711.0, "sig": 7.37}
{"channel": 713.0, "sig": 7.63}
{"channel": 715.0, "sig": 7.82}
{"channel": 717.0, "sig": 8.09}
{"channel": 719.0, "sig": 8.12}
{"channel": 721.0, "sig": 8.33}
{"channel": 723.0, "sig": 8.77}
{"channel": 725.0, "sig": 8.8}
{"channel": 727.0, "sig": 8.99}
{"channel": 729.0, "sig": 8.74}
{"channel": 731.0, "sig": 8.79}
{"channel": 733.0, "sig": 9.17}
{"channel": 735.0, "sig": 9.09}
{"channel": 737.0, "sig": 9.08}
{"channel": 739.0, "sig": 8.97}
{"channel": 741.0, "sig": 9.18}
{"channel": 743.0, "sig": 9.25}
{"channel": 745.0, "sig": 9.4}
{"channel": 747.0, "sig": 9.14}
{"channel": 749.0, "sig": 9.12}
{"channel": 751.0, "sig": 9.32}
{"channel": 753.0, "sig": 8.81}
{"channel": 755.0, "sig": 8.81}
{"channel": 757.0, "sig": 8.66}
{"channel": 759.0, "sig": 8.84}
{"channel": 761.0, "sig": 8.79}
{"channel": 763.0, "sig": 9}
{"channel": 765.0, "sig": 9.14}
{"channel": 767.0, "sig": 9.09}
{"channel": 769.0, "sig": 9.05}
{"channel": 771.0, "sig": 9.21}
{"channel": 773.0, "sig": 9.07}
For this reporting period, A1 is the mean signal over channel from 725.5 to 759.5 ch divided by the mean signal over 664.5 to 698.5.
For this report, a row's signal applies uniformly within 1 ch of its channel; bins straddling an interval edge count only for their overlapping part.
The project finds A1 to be 2.14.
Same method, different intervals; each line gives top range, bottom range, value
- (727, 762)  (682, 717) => 1.59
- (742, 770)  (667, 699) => 2.17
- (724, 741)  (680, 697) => 2.25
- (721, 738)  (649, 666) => 1.32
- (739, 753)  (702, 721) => 1.23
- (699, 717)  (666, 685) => 1.75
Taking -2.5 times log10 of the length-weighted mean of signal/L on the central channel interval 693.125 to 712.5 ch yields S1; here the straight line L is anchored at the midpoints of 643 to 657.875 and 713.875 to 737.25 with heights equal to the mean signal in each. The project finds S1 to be 0.31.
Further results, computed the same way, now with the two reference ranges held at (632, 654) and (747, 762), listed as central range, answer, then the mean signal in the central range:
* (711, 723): 0.10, 8.01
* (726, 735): -0.01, 8.94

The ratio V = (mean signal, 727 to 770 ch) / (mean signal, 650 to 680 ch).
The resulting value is 1.63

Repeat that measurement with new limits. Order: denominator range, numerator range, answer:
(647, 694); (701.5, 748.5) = 1.62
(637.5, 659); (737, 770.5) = 1.14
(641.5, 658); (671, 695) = 0.49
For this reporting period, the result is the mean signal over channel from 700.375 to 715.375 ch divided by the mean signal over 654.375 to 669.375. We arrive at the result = 1.2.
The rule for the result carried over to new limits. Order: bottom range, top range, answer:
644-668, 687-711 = 0.82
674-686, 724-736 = 2.51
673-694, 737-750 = 2.44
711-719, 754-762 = 1.12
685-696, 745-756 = 2.20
